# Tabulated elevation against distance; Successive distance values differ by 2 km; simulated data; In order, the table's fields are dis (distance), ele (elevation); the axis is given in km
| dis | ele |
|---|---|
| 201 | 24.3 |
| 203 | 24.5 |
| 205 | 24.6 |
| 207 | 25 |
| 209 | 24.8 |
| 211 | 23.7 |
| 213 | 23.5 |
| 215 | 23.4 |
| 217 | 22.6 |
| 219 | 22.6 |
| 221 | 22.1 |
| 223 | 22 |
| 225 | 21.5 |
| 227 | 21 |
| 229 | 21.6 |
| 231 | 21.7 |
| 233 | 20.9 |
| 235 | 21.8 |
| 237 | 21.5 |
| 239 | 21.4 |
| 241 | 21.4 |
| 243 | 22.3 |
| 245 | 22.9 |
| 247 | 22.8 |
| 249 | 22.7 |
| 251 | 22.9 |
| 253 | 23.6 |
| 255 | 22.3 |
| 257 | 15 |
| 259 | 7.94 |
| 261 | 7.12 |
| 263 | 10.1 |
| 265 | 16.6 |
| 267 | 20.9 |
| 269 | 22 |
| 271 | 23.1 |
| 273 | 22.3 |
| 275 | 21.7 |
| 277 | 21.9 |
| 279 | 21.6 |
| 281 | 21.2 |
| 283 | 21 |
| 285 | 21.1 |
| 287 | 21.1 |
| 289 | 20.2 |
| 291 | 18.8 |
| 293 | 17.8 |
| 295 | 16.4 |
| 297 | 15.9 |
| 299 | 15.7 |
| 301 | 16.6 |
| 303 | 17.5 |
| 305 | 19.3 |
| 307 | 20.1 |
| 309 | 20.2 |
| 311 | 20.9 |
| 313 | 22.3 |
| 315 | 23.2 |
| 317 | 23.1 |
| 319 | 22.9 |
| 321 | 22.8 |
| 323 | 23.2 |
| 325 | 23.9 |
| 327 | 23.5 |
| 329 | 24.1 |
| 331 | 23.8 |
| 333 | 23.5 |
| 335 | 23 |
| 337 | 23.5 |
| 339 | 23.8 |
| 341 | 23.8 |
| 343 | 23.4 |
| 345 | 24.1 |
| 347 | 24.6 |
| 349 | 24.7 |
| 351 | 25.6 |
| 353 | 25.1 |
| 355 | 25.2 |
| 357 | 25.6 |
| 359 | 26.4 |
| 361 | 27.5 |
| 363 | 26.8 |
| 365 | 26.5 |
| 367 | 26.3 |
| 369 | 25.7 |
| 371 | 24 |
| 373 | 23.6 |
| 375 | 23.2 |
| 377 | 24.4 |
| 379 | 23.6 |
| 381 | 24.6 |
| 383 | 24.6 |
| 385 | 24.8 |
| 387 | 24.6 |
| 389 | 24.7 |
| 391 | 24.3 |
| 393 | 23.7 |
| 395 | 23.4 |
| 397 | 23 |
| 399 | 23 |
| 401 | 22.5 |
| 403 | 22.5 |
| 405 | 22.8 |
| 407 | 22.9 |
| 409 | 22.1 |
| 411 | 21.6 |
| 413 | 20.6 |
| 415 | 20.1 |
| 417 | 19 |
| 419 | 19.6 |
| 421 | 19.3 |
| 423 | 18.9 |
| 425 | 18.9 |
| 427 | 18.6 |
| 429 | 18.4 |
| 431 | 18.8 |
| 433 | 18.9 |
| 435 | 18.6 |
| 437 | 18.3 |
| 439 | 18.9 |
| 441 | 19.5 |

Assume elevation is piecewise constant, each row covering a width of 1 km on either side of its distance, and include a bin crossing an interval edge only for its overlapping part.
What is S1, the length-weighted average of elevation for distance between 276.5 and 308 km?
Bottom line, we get 19.1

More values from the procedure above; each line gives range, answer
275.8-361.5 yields 22.1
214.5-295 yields 20.3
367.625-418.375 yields 23.2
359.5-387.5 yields 25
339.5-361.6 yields 25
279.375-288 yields 21.1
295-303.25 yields 16.3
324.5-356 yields 24.1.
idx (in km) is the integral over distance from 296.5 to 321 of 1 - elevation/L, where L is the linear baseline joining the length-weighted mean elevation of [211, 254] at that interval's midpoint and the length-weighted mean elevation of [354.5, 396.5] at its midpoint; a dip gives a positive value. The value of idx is 3.8 km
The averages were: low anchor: 22.2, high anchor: 24.9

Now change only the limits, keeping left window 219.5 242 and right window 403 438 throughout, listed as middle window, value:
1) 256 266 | 4.67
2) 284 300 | 2.02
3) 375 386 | -2.18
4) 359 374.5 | -4.06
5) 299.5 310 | 1.17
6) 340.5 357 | -3.30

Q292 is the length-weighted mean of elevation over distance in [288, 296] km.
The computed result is 18.3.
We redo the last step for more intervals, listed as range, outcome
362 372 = 25.9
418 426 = 19.2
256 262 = 10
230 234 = 21.3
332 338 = 23.3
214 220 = 22.9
